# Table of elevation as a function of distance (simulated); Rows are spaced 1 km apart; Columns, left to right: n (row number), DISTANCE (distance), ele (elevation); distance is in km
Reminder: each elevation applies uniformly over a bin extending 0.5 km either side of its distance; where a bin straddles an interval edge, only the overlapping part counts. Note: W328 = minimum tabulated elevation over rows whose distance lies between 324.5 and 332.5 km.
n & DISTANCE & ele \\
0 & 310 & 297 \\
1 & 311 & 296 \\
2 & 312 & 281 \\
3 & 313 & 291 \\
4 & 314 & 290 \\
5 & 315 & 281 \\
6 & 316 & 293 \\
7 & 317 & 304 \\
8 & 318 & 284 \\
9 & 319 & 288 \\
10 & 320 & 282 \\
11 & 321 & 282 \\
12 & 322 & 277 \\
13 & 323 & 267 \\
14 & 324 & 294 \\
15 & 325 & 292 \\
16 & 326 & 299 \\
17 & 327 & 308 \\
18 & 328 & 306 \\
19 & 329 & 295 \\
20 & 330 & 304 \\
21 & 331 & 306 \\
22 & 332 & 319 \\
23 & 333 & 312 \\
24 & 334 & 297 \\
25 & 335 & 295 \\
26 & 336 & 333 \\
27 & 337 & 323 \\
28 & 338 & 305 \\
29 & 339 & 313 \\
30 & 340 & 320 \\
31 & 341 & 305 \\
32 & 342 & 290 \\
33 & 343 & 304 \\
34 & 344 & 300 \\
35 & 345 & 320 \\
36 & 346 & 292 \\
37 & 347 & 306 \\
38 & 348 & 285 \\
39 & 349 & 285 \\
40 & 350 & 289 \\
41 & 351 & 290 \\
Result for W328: 292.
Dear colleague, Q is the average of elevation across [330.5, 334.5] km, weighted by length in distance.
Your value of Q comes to 308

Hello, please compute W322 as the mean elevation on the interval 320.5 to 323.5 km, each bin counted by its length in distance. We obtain 275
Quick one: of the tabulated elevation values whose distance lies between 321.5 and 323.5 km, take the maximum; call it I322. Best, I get 277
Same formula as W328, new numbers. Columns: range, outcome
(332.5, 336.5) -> 295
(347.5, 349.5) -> 285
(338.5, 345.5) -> 290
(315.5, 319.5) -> 284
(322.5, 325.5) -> 267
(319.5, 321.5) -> 282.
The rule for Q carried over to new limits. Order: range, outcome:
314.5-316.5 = 287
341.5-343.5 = 297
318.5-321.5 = 284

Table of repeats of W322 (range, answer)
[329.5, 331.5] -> 305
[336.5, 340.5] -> 315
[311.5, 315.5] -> 286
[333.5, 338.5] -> 311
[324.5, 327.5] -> 300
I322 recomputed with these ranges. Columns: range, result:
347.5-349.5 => 285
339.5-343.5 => 320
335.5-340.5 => 333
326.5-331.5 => 308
